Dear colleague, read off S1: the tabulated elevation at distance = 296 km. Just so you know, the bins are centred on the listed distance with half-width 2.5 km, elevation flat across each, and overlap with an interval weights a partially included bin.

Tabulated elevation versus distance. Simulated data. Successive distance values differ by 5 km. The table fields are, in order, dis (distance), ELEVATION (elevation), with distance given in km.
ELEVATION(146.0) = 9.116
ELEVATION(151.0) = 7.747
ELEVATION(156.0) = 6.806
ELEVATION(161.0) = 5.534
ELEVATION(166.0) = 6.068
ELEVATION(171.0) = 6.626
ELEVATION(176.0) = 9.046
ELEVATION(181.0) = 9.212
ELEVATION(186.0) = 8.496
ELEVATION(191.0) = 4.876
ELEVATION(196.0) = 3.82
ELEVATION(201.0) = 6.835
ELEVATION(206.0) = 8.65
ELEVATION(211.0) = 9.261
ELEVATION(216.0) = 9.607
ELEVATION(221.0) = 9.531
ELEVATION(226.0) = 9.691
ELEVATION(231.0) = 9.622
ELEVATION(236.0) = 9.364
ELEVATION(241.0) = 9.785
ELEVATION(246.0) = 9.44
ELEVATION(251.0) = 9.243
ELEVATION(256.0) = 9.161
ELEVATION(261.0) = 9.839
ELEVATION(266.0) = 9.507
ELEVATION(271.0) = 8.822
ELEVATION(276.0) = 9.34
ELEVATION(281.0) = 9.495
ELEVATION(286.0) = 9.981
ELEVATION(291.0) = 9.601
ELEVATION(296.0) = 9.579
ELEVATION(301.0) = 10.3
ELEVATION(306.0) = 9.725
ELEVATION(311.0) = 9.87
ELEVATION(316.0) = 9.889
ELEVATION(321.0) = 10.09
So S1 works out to 9.579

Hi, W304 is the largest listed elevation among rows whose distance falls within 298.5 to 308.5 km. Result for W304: 10.3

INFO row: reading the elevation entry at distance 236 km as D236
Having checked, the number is 9.364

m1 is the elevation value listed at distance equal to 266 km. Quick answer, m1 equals 9.507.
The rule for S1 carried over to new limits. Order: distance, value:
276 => 9.34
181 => 9.212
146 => 9.116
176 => 9.046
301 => 10.3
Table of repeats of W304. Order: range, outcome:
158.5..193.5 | 9.212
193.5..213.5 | 9.261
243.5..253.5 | 9.44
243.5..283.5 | 9.839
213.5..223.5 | 9.607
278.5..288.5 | 9.981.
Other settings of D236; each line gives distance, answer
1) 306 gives 9.725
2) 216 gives 9.607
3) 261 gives 9.839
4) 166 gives 6.068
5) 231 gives 9.622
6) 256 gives 9.161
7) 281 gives 9.495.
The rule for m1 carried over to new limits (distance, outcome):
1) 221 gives 9.531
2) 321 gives 10.09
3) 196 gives 3.82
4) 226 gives 9.691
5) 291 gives 9.601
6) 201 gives 6.835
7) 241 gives 9.785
